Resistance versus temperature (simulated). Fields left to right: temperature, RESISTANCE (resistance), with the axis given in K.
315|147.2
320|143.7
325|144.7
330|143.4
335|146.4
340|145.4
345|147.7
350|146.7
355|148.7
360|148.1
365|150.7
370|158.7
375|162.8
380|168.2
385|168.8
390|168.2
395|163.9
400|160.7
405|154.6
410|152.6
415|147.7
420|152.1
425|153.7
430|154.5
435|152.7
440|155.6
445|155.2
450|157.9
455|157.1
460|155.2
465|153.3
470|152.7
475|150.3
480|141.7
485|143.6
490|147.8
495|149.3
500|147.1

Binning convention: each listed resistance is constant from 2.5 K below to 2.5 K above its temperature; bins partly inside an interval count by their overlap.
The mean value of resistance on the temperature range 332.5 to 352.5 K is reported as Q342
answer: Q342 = 147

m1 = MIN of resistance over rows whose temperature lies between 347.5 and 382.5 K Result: 146.7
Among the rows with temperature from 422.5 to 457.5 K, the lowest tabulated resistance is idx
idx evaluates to 152.7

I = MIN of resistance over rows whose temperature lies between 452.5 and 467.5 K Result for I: 153.3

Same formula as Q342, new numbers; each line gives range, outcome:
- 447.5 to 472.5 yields 155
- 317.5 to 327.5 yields 144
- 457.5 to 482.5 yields 151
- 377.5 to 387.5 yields 168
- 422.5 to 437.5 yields 154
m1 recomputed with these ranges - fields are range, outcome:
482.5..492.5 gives 143.6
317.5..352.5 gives 143.4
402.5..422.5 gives 147.7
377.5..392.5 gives 168.2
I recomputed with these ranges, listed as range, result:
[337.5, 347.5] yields 145.4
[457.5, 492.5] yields 141.7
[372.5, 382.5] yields 162.8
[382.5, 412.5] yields 152.6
